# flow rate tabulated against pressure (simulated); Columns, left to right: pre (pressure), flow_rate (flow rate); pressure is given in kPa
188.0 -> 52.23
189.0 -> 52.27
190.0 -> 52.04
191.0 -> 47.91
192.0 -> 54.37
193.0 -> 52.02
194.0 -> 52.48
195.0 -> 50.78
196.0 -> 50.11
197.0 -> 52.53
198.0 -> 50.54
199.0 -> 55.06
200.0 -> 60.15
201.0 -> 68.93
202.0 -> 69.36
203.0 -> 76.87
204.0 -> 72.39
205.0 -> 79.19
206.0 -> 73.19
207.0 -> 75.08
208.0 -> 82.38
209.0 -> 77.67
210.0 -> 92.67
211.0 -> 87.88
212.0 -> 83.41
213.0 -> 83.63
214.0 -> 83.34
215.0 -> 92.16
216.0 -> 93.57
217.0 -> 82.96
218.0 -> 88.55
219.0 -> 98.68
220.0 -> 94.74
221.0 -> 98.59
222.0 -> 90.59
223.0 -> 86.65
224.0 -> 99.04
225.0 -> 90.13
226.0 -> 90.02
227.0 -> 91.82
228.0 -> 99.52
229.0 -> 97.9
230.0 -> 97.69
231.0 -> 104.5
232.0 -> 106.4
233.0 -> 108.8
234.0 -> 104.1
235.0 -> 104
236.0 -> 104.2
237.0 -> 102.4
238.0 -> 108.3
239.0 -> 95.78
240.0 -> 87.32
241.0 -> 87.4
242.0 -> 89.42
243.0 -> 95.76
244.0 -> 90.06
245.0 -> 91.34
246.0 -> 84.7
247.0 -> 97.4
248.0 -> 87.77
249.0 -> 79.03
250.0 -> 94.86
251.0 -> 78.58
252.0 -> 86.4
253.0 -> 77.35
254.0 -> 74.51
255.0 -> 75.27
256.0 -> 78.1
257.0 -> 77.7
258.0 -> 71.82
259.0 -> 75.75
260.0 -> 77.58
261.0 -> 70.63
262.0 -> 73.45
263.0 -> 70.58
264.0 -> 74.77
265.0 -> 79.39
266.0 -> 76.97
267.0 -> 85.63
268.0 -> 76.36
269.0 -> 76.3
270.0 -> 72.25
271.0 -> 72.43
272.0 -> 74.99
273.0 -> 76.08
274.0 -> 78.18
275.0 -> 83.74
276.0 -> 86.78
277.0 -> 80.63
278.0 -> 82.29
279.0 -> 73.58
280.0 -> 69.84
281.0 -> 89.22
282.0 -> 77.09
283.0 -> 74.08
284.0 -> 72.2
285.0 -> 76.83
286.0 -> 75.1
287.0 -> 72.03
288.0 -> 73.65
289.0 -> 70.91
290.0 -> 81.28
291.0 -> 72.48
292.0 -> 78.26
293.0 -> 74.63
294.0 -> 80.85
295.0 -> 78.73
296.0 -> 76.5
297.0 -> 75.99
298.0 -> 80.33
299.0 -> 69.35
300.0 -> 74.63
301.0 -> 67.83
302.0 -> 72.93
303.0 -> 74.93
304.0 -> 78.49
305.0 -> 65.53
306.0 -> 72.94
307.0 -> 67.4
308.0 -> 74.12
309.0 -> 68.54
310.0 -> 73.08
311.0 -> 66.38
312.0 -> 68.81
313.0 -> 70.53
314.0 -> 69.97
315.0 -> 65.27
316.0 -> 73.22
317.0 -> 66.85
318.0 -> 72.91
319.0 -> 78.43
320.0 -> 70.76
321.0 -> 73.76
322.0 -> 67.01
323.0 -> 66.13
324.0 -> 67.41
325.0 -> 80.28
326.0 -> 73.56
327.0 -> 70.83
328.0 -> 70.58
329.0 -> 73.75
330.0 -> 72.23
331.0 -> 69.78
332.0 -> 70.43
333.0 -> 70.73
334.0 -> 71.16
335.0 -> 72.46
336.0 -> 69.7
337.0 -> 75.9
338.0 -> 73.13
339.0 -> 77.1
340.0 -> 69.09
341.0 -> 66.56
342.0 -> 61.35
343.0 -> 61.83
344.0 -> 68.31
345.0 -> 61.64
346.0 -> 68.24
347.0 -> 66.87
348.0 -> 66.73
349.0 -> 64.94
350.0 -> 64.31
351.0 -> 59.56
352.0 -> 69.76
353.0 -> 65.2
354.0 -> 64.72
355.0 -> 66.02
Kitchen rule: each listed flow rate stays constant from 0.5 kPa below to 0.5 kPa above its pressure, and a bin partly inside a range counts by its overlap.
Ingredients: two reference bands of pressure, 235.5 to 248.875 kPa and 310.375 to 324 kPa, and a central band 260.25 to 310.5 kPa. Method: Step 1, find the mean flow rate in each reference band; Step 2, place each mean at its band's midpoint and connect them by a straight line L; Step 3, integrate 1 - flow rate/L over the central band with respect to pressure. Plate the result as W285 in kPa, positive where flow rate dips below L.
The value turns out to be 2.7 kPa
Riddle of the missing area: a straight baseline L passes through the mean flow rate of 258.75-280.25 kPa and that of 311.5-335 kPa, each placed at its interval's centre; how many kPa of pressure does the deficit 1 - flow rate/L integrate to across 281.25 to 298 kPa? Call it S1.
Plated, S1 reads -0.3 kPa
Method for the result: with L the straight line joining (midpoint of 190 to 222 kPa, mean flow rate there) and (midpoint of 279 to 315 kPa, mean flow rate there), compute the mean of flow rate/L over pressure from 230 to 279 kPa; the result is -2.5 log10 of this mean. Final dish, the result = -0.158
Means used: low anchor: 73.5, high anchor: 73.7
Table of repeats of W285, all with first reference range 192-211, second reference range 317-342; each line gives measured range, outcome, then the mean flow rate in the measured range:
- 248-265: -2.2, 77.6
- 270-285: -1.8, 77.7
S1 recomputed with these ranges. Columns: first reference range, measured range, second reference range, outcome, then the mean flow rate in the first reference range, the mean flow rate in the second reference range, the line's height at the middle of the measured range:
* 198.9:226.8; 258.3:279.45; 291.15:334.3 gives 0.0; 83.6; 72.2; 77.2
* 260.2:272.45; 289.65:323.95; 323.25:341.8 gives 0.3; 75.4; 71.7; 73.1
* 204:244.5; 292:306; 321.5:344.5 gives 0.5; 92.2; 70.4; 77.2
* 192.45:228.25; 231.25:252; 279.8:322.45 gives -4.9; 78.3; 73.4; 76.6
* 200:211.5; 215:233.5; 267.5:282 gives -4.4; 77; 78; 77.3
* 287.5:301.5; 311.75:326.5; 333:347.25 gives 0.2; 75.4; 68.9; 71.9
